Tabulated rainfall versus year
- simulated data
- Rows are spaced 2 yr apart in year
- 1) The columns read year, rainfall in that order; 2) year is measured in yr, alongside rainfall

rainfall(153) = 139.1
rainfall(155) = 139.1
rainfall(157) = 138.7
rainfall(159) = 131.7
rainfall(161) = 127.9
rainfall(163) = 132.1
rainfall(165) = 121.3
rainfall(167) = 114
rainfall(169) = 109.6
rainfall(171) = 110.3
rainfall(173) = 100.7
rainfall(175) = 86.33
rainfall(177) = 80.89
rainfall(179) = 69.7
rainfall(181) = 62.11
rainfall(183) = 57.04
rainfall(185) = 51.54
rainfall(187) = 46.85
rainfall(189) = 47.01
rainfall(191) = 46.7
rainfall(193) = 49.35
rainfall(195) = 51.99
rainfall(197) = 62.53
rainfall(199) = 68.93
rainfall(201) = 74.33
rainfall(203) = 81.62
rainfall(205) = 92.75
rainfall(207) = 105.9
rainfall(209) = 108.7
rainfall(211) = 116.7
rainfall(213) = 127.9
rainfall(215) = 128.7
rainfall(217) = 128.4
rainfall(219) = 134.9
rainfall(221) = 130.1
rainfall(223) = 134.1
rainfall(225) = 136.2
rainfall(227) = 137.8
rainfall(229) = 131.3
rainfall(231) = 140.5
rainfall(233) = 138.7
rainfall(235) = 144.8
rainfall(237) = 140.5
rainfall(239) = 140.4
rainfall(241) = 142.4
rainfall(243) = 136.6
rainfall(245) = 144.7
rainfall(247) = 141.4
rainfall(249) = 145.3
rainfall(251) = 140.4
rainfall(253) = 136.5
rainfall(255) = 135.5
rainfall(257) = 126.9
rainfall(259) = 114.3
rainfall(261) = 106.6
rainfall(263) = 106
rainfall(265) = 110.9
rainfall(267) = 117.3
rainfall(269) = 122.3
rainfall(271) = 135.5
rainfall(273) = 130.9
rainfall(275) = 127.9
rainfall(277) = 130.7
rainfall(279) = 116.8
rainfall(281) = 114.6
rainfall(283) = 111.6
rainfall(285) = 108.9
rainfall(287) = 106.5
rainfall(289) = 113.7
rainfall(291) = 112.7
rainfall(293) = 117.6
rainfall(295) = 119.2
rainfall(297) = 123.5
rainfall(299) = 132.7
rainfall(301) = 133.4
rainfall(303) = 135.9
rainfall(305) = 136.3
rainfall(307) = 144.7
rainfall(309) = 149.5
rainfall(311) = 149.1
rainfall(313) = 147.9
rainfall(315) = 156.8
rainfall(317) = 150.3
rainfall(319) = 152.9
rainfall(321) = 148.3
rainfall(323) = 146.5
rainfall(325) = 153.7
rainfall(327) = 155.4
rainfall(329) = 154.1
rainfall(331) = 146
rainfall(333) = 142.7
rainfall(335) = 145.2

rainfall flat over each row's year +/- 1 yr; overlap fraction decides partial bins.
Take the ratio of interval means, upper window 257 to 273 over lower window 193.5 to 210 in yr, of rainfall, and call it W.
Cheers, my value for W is 1.47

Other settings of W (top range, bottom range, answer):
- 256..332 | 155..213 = 1.47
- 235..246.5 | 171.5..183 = 1.78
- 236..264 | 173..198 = 2.18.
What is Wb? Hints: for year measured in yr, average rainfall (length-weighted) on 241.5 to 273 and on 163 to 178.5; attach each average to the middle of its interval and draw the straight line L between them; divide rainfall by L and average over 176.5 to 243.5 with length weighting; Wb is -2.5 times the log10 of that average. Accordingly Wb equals 0.15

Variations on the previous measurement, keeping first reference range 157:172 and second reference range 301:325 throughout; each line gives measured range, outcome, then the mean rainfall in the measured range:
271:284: 0.15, 123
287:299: 0.22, 118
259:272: 0.19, 116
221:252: -0.04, 139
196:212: 0.40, 88.9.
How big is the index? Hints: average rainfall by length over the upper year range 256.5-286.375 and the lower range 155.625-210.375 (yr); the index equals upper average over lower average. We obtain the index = 1.4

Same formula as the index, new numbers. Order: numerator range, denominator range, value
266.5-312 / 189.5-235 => 1.19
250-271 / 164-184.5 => 1.36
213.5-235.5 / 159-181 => 1.29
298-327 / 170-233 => 1.55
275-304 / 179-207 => 1.91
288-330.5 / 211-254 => 1.02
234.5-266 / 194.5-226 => 1.24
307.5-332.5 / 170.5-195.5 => 2.30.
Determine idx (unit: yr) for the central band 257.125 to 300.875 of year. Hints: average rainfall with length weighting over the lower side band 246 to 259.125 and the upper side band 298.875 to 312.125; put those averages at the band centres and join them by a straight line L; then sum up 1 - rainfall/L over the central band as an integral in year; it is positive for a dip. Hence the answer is 6.2 yr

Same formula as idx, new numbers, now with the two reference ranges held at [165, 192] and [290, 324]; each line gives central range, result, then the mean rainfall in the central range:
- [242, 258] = -3.9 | 138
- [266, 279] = -0.5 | 127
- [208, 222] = -4.5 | 125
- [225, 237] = -4.2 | 139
